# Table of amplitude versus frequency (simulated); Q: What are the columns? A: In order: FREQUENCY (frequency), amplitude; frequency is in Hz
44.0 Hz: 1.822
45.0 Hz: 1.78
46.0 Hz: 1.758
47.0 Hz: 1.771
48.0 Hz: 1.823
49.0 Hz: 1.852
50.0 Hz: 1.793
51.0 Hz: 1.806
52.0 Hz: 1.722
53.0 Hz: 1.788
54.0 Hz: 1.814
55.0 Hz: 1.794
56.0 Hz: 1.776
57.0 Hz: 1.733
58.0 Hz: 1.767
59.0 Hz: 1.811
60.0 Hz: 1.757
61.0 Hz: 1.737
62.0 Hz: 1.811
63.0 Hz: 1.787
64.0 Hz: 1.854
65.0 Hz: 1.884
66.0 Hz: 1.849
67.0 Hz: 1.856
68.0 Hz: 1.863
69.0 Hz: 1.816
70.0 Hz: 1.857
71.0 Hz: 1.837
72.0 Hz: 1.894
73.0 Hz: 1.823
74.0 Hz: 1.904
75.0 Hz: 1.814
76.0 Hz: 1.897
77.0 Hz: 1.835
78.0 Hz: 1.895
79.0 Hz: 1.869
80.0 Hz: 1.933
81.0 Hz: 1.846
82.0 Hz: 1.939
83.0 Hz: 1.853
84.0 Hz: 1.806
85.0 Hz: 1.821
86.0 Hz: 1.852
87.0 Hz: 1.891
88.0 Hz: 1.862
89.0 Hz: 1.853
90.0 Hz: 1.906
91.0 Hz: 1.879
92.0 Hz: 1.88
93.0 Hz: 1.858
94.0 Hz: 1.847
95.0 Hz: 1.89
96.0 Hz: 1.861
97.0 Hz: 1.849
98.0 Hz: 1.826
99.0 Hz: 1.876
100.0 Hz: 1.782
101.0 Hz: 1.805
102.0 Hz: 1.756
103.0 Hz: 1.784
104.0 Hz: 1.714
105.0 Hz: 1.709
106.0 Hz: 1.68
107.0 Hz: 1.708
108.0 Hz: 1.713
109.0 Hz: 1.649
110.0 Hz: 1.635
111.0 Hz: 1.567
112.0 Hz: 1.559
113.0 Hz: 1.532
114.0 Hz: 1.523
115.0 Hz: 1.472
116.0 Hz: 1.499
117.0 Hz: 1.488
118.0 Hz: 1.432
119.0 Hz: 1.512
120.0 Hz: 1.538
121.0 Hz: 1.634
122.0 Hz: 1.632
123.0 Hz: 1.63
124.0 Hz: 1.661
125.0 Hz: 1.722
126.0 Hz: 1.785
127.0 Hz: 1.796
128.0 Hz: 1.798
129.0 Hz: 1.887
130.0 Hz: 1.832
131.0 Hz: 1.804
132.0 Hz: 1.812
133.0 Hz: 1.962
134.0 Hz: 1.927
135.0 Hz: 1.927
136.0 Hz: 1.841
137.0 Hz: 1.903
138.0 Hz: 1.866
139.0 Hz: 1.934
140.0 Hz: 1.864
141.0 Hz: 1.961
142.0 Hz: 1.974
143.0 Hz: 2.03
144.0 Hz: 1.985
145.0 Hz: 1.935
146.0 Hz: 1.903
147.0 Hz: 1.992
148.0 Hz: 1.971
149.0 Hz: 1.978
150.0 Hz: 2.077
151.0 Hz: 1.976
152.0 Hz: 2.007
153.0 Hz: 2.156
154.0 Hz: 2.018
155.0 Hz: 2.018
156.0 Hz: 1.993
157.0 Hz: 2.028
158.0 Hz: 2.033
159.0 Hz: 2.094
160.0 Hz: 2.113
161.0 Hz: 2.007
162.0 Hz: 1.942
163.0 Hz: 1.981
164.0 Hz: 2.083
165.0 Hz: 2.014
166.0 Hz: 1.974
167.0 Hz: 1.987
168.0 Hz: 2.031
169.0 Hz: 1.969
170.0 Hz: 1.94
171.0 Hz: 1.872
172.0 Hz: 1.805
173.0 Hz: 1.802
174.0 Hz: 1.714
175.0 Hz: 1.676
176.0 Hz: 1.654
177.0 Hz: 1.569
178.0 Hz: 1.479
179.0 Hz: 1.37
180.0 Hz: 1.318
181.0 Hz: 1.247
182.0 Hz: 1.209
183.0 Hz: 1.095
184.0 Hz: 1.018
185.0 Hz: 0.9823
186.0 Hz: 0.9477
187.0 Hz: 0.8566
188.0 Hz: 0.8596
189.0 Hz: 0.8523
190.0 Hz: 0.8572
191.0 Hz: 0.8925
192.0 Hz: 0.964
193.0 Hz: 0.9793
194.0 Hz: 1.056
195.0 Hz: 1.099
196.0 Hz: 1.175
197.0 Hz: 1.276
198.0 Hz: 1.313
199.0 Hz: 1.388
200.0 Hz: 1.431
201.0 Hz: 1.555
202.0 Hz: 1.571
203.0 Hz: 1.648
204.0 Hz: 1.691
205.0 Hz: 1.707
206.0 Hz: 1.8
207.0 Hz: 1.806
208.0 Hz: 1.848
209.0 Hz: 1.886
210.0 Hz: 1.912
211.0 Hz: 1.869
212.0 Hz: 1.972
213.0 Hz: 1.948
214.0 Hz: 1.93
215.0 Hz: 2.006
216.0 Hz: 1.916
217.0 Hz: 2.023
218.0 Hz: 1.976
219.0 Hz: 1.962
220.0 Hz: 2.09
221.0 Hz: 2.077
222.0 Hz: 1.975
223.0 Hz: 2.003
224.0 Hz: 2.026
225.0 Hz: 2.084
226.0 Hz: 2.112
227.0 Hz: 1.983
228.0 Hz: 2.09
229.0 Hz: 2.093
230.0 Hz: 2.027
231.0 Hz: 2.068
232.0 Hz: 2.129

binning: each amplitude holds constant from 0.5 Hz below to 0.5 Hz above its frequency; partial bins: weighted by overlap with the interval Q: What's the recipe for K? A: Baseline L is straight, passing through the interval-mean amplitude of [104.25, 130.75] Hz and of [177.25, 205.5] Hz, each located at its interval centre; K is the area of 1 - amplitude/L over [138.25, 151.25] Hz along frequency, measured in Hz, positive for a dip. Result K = -4.2 Hz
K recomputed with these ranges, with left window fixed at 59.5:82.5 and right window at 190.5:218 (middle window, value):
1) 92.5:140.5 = 0.7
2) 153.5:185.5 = -1.8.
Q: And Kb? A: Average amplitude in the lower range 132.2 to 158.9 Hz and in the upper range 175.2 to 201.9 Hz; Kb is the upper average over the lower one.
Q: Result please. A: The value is 0.60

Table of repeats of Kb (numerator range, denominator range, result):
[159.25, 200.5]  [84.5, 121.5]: 0.85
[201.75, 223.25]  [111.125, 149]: 1.07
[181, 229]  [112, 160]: 0.85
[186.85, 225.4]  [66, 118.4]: 0.90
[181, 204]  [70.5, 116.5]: 0.64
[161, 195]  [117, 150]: 0.80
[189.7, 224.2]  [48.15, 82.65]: 0.90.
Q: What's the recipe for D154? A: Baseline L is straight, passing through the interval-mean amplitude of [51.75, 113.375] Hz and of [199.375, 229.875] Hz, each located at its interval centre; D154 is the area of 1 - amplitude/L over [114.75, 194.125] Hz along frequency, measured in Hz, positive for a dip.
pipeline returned 6.8 Hz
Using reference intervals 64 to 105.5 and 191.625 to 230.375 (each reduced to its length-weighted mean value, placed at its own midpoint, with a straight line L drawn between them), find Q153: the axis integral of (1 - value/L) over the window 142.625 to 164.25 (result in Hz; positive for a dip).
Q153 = -2.6 Hz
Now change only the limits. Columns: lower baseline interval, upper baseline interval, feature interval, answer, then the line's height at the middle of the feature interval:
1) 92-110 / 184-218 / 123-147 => -2.9 Hz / 1.67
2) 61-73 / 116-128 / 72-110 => -1.8 Hz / 1.75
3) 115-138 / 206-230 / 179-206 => 10.0 Hz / 1.91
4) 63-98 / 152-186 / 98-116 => 1.5 Hz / 1.83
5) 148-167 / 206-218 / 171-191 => 7.0 Hz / 1.98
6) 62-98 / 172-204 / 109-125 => 0.9 Hz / 1.66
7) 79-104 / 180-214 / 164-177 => -3.3 Hz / 1.49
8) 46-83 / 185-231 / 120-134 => -0.2 Hz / 1.74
